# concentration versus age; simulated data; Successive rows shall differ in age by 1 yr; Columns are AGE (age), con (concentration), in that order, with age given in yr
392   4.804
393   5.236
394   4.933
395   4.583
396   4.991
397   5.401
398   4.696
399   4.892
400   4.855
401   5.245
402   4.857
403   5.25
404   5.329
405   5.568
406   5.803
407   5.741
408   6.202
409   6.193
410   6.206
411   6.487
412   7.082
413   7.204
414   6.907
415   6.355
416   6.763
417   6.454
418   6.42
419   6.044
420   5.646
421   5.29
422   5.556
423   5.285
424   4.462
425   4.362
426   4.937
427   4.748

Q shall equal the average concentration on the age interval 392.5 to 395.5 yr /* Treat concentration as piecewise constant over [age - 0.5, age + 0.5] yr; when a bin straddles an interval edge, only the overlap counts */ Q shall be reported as 4.92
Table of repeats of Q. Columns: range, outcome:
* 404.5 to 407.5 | 5.7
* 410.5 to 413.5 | 6.92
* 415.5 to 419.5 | 6.42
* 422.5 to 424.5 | 4.87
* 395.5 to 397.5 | 5.2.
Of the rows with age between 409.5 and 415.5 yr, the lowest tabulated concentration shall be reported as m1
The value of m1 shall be 6.206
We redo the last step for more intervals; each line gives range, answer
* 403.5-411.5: 5.329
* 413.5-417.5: 6.355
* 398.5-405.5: 4.855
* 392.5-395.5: 4.583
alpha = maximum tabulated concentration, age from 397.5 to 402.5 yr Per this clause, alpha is 5.245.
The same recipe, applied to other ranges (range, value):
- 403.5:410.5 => 6.206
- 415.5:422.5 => 6.763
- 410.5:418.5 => 7.204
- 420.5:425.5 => 5.556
